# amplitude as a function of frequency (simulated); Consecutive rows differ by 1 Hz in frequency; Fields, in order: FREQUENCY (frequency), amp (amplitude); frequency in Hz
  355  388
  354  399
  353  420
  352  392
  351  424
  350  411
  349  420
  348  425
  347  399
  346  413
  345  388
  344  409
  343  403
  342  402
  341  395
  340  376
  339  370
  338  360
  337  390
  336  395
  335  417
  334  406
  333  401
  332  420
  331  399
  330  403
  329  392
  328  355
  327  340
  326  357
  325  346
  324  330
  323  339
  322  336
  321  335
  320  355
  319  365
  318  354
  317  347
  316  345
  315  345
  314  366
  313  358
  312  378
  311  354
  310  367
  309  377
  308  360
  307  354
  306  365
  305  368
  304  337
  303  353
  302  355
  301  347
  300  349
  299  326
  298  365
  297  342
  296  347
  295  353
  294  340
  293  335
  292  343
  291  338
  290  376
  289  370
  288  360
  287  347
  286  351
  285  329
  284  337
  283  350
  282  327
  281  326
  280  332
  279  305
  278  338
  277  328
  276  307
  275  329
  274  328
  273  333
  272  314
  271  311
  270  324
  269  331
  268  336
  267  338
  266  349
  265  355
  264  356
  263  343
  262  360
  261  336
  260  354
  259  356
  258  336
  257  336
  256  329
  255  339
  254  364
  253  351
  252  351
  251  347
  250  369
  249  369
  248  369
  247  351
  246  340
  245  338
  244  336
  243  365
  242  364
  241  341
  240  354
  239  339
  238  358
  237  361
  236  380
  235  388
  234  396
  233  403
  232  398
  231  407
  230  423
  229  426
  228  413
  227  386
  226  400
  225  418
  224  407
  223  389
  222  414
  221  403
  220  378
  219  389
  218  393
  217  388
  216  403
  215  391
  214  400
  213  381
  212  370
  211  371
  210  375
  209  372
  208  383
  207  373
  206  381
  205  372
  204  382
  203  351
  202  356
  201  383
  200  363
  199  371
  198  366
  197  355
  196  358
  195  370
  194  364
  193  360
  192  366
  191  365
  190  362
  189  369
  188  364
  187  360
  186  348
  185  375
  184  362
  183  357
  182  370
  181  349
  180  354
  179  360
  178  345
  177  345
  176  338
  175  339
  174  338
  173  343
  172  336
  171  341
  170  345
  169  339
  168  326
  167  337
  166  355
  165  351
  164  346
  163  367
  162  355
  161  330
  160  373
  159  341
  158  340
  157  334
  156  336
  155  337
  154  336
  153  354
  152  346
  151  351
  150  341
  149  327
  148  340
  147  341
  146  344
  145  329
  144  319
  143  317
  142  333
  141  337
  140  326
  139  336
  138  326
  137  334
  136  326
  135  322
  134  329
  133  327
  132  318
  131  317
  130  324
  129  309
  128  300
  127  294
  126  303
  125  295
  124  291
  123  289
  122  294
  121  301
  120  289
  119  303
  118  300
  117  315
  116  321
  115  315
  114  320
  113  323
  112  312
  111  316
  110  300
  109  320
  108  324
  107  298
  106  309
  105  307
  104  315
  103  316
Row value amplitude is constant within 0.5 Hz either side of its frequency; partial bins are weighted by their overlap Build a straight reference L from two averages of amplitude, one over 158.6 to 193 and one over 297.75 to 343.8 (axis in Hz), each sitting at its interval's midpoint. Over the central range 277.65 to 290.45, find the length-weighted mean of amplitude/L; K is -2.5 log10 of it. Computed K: 0.06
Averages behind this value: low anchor 352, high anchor 367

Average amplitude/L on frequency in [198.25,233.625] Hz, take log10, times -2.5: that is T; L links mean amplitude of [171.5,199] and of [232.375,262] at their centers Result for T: -0.09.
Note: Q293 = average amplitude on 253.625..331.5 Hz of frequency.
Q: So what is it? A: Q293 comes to 347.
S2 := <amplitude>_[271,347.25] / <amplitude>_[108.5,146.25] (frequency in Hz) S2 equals 1.14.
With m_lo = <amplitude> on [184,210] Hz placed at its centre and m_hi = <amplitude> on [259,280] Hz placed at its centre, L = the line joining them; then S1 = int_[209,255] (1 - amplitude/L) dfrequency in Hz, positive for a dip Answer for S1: -3.6 Hz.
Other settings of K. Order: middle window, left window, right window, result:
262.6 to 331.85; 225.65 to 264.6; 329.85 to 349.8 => 0.11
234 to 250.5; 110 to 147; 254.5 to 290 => -0.08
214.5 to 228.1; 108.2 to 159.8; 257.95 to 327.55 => -0.19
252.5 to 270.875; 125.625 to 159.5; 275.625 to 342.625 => 0.02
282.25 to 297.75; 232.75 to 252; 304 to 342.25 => 0.05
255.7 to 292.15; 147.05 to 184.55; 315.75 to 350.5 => 0.09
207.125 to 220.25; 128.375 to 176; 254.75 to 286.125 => -0.15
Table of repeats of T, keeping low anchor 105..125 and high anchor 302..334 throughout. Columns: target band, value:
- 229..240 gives -0.14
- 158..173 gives -0.08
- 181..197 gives -0.11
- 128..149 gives -0.05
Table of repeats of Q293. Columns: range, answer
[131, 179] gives 338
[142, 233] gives 364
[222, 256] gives 374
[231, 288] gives 347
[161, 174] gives 344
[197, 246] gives 381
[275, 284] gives 327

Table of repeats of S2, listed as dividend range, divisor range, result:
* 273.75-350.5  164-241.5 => 0.98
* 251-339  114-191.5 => 1.05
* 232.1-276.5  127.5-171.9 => 1.04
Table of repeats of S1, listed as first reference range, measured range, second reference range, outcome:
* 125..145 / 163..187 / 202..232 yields 0.42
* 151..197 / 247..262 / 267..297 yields -0.48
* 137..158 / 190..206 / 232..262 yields -0.90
